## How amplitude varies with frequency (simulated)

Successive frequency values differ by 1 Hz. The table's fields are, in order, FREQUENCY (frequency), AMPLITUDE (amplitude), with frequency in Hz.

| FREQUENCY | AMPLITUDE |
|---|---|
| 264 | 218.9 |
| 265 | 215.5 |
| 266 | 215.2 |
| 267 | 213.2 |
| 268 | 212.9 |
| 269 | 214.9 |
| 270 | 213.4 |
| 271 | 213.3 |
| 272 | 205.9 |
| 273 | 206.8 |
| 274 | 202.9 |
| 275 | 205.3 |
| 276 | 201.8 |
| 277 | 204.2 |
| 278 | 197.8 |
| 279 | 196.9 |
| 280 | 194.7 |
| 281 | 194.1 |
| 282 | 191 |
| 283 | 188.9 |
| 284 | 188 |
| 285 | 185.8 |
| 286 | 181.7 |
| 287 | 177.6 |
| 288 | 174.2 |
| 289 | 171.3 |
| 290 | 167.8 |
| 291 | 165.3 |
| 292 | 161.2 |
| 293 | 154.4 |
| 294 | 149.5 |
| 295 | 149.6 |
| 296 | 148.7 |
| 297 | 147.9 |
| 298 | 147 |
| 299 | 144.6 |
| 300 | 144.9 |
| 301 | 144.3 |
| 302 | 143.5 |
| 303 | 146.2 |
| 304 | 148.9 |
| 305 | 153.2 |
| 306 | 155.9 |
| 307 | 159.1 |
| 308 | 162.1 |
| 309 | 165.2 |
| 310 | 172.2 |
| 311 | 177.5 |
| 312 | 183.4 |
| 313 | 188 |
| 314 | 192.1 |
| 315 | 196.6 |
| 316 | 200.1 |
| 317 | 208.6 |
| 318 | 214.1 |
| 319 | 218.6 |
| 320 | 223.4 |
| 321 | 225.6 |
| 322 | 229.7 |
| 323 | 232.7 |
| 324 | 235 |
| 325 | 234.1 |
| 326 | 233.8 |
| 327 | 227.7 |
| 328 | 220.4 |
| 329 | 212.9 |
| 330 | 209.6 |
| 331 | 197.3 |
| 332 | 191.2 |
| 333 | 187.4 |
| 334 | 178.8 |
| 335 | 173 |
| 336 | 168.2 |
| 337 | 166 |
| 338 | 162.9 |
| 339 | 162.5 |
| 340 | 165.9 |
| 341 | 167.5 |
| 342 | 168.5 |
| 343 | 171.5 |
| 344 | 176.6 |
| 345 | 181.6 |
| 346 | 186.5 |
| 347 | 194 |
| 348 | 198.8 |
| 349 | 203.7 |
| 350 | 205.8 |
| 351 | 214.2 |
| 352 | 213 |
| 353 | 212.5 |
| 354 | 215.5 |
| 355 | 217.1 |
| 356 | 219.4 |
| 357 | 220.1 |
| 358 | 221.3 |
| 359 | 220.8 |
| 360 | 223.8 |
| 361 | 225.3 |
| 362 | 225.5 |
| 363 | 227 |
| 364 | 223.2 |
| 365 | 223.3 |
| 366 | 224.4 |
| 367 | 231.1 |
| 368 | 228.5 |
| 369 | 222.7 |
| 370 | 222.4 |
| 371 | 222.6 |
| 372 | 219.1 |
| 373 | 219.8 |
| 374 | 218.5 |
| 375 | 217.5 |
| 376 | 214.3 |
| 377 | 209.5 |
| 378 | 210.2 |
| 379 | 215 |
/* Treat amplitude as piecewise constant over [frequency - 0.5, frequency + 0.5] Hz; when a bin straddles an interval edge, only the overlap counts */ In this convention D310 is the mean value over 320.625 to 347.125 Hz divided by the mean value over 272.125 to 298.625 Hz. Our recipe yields 1.09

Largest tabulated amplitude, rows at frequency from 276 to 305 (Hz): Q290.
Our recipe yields 204.2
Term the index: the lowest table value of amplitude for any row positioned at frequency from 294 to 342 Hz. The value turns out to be 143.5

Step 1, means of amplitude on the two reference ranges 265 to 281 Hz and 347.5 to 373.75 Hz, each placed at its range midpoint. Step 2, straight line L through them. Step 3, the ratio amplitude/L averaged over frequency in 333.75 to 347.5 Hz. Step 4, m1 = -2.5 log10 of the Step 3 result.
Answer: 0.24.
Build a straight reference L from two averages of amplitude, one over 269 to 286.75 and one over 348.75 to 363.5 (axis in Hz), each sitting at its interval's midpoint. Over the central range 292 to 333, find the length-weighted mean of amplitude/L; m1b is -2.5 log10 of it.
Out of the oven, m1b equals 0.13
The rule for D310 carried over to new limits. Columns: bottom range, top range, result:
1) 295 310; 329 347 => 1.18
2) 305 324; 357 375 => 1.15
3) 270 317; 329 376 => 1.16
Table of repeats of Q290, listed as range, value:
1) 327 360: 227.7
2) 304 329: 235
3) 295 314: 192.1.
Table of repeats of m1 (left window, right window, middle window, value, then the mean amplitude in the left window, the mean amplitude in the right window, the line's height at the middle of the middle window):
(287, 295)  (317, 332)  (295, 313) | 0.19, 163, 221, 186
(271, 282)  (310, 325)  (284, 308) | 0.28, 201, 209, 205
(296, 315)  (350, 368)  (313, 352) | -0.05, 160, 221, 191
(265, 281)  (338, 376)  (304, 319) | 0.15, 207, 208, 207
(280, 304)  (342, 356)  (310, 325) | -0.16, 164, 199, 180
